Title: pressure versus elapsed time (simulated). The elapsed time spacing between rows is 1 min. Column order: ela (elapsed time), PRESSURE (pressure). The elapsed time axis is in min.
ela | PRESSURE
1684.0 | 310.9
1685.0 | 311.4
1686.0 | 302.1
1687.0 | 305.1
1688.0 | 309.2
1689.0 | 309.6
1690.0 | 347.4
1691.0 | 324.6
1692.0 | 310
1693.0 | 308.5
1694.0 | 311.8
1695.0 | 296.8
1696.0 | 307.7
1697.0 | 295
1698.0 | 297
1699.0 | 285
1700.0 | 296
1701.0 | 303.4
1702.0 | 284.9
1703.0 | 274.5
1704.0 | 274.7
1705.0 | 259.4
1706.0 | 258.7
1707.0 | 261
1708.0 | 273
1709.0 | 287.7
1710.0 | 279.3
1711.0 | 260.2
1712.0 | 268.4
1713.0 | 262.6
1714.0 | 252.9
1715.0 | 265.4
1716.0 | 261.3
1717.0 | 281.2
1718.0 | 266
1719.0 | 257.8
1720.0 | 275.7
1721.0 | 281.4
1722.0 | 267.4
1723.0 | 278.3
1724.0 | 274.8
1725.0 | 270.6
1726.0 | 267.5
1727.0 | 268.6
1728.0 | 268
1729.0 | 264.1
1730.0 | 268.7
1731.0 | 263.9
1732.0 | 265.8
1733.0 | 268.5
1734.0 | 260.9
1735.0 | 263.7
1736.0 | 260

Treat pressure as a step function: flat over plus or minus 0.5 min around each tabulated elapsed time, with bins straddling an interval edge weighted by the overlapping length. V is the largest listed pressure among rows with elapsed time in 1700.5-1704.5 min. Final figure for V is 303.4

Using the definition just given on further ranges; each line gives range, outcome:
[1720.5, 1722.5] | 281.4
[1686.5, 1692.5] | 347.4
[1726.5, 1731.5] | 268.7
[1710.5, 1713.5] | 268.4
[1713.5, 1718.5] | 281.2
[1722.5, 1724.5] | 278.3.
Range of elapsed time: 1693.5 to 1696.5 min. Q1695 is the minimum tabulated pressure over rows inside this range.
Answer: 296.8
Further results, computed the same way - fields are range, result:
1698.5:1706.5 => 258.7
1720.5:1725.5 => 267.4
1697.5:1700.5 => 285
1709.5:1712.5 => 260.2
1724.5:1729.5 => 264.1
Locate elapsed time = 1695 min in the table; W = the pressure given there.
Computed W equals 296.8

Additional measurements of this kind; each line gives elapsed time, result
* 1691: 324.6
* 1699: 285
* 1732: 265.8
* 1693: 308.5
